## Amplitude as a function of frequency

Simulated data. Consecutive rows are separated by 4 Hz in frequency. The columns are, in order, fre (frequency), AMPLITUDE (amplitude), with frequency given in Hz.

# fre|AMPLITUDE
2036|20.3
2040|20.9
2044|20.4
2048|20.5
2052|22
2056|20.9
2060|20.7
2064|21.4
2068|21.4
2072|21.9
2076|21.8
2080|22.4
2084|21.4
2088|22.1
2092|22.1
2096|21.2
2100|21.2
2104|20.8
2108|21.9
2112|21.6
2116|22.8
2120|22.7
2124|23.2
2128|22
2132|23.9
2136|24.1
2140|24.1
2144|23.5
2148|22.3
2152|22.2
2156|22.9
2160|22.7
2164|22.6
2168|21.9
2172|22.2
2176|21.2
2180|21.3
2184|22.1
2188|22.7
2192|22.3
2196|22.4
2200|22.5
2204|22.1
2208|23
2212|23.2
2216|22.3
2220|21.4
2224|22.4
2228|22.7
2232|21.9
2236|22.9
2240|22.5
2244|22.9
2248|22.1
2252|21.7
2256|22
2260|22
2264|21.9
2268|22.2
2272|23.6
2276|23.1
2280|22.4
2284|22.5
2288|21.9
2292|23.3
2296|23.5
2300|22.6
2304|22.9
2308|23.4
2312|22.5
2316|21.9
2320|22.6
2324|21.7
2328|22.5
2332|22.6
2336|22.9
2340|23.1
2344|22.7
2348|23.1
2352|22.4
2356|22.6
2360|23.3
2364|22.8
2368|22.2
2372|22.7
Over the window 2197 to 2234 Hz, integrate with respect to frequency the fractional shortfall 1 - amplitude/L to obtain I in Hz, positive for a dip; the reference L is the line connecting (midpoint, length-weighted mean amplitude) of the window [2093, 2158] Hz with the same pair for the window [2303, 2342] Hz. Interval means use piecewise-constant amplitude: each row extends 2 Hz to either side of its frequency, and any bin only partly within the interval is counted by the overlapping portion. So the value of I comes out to 0.27 Hz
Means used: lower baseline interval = 22.5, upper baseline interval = 22.6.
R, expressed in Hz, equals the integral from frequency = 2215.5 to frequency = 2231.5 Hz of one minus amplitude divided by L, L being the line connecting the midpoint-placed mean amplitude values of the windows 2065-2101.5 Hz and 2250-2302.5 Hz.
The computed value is 0.1 Hz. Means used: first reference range 21.7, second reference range 22.5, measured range 22.2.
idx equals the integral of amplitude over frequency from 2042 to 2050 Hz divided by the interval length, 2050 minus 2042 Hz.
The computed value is 20.4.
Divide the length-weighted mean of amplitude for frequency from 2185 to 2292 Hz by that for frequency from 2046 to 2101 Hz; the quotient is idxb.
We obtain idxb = 1.04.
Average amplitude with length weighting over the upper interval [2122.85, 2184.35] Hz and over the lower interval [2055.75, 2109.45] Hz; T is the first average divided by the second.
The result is 1.1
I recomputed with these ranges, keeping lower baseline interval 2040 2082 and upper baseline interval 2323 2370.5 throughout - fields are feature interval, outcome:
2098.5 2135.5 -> -1.3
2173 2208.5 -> -0.3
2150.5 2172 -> -0.6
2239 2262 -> 0.0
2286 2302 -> -0.3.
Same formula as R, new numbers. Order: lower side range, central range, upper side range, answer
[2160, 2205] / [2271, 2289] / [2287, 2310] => 0.1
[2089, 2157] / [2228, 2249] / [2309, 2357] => 0.0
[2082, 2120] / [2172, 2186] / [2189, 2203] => 0.4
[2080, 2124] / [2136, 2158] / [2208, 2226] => -1.0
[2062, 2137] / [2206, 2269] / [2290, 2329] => 0.4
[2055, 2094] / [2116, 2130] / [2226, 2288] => -0.5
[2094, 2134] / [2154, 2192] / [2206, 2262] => 0.1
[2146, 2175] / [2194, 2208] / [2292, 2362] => 0.0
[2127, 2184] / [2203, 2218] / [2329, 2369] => 0.0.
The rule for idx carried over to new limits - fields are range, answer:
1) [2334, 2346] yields 22.9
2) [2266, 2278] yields 23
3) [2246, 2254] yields 21.9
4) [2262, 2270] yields 22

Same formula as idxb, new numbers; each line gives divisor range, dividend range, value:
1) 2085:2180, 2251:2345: 1.01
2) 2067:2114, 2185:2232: 1.04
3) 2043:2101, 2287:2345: 1.06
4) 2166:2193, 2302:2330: 1.03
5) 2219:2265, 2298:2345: 1.02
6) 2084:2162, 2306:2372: 1.01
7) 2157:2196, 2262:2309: 1.03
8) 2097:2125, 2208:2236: 1.02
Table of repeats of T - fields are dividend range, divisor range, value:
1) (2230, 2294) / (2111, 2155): 0.98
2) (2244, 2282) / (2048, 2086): 1.04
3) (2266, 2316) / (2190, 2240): 1.02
